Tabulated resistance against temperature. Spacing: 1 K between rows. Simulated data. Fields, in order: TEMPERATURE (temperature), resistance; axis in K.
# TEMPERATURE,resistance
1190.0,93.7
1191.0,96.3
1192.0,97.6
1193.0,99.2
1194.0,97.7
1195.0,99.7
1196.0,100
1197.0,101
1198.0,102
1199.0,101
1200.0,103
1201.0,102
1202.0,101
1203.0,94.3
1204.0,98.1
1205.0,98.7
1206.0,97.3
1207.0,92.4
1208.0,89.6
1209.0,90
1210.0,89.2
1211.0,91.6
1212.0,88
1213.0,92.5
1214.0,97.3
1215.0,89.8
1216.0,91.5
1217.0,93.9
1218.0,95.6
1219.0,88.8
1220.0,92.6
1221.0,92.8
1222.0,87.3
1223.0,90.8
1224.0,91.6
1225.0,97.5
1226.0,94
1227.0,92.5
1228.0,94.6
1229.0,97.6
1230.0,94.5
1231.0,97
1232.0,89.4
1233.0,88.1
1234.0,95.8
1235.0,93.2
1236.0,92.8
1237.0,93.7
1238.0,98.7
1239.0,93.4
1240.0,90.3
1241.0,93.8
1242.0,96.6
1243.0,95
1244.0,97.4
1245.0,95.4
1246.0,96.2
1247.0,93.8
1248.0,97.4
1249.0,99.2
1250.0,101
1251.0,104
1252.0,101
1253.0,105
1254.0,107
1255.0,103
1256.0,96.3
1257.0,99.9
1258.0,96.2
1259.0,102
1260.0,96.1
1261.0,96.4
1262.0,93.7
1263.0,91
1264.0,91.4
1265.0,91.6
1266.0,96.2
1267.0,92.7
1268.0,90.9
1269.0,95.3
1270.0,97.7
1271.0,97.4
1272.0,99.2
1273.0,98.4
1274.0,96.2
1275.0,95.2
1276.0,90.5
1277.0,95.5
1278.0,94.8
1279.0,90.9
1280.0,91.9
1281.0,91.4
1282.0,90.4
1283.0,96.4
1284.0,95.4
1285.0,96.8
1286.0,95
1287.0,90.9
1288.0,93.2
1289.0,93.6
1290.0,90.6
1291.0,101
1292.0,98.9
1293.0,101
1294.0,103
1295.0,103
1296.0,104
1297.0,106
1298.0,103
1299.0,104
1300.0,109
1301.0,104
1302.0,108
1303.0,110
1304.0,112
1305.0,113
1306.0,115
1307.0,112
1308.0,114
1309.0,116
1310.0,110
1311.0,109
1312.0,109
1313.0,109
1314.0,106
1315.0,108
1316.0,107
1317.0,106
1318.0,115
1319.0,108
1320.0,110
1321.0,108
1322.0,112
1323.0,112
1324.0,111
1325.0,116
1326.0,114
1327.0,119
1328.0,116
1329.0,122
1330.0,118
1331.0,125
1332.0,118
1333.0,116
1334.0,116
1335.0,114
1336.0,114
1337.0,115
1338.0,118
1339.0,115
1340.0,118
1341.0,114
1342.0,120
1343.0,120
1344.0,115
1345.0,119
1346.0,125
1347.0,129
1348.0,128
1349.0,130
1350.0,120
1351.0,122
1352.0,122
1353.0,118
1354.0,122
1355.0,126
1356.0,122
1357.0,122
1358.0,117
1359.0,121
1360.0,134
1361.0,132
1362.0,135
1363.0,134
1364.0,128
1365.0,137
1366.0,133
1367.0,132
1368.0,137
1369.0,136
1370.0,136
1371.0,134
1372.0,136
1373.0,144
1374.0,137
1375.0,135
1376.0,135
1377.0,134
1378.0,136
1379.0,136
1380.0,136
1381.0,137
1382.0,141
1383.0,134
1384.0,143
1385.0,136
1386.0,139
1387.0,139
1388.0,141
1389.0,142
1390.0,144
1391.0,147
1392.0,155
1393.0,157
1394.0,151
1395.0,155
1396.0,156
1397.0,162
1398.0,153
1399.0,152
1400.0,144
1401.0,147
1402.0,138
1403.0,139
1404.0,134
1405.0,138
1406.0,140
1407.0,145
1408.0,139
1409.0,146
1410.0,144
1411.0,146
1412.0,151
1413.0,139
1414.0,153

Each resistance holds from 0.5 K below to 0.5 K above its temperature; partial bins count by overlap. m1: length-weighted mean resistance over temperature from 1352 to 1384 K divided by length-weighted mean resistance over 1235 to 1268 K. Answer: 1.37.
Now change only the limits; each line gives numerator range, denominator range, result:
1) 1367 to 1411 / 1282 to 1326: 1.34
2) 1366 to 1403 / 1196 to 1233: 1.50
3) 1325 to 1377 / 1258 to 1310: 1.26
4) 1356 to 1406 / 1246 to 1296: 1.44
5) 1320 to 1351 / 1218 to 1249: 1.26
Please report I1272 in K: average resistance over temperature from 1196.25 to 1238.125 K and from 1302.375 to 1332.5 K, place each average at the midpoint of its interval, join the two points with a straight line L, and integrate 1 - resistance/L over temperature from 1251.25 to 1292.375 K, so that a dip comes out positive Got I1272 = 3.3 K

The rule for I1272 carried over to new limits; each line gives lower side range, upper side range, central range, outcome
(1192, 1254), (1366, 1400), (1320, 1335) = 1.2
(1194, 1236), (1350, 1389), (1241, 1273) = 2.3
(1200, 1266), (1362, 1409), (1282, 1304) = 2.5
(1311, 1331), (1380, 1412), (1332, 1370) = 0.4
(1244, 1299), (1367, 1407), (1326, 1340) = 0.4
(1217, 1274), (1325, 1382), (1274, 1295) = 2.3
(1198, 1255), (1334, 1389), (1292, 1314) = 1.2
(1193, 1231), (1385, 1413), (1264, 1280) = 2.4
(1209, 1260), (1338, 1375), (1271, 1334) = 4.3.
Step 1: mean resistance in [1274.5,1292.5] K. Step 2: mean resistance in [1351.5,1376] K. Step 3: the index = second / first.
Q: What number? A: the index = 1.4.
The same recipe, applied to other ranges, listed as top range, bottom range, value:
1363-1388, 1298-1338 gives 1.21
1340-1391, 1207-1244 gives 1.41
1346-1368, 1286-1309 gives 1.22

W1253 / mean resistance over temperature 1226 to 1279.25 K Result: 95.9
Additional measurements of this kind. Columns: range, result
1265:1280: 94.8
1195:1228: 94.7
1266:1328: 103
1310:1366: 119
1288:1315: 106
